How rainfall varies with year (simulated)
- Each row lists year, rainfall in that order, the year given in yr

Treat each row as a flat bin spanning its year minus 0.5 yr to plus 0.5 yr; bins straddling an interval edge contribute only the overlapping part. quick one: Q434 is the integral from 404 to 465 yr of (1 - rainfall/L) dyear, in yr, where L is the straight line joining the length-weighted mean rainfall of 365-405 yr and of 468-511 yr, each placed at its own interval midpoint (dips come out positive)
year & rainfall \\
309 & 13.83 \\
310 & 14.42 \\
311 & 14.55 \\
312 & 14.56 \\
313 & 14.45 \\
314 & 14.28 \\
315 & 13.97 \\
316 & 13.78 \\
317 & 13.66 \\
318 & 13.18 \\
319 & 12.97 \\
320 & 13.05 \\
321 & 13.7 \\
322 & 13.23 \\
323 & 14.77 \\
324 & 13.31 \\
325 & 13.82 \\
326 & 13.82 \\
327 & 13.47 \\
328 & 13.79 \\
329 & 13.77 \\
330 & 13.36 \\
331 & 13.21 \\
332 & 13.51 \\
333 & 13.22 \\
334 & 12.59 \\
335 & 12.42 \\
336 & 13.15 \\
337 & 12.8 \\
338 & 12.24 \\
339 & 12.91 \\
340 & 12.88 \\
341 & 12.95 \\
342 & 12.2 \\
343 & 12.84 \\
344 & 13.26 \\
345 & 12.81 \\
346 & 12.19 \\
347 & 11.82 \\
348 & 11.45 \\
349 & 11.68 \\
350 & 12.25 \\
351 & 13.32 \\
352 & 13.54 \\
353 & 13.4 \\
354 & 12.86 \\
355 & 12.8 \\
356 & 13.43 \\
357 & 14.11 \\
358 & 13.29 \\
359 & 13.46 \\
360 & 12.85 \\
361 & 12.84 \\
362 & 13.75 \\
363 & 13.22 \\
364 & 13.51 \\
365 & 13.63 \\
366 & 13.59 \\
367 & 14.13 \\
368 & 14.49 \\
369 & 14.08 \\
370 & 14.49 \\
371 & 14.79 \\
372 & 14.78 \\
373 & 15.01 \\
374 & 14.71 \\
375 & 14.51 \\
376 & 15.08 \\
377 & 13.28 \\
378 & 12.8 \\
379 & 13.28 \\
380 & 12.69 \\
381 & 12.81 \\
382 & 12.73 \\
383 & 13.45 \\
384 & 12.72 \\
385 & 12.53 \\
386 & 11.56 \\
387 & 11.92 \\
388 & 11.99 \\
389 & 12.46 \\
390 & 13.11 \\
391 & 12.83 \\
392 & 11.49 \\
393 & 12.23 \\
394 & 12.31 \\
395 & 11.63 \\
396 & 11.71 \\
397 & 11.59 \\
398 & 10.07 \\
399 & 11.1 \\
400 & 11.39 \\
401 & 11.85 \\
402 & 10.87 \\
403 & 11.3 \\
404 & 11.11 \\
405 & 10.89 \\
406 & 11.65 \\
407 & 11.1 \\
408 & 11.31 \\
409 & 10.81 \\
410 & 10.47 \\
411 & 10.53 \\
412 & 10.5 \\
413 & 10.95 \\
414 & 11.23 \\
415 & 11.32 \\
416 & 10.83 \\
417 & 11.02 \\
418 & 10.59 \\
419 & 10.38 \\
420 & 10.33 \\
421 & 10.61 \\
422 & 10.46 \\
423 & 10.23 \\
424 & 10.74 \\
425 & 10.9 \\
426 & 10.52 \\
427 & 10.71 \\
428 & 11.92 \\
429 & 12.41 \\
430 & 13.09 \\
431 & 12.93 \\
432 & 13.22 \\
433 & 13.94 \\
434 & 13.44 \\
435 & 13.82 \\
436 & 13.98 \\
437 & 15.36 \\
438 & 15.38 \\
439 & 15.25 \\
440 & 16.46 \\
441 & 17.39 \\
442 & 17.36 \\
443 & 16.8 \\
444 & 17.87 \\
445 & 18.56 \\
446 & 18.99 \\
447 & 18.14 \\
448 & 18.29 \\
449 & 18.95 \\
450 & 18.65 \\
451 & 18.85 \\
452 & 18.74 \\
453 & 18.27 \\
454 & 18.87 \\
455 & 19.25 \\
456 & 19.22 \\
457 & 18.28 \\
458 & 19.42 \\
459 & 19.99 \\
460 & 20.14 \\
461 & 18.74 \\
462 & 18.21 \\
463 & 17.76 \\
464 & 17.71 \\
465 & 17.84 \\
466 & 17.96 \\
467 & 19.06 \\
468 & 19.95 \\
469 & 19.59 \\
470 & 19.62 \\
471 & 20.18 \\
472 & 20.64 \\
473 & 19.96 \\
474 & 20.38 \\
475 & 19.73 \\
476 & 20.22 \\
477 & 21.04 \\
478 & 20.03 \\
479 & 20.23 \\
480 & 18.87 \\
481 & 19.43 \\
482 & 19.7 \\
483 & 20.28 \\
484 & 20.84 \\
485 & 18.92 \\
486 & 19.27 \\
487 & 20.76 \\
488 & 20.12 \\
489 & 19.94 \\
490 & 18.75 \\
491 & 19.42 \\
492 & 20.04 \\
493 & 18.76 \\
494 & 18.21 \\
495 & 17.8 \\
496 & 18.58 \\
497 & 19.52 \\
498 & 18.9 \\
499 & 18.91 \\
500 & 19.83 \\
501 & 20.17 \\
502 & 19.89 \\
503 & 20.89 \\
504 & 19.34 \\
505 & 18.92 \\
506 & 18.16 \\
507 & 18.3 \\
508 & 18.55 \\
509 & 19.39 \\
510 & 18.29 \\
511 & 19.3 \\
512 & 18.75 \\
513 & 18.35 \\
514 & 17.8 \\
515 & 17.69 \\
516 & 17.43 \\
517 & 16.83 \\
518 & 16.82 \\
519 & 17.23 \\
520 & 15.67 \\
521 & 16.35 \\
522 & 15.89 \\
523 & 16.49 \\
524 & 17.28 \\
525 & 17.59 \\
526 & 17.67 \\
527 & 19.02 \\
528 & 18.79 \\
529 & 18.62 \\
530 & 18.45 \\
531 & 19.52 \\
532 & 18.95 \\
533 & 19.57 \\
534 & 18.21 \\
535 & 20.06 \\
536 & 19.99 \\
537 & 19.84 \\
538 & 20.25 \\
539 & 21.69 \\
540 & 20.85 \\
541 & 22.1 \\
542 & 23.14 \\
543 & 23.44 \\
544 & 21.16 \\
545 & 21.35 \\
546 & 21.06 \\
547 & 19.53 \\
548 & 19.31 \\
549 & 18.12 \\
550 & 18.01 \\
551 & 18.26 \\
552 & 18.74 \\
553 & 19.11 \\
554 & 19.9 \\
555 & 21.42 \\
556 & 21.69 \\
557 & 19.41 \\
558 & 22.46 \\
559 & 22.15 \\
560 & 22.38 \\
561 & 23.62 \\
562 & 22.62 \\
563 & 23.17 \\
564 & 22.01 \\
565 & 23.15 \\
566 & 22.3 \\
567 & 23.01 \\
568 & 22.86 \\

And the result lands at 6.0 yr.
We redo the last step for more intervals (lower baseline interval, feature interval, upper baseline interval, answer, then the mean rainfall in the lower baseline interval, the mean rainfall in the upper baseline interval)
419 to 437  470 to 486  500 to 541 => -4.5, 12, 18.6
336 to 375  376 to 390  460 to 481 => 1.9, 13.3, 19.4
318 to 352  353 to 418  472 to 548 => 9.8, 13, 19.3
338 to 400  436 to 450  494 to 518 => -1.0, 13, 18.7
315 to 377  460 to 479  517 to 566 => -2.1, 13.4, 19.8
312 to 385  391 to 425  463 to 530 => 9.8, 13.4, 18.9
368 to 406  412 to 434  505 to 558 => 4.4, 12.6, 19.1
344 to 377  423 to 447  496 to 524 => 2.3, 13.5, 18.3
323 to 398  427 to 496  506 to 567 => -5.0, 13.1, 19.6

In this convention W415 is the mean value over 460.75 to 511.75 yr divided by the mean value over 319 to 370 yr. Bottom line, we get 1.47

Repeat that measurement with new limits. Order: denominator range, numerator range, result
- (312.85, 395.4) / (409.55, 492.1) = 1.25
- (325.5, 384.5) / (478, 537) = 1.41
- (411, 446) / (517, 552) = 1.47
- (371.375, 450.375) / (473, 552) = 1.48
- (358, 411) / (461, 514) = 1.53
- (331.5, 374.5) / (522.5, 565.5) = 1.53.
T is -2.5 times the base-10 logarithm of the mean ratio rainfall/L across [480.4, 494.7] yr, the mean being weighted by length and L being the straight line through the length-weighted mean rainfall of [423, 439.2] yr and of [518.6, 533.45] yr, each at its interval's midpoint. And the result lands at -0.233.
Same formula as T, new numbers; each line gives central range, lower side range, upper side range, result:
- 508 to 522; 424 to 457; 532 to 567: 0.10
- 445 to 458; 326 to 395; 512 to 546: -0.15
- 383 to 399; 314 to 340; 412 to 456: 0.16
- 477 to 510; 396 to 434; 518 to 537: -0.21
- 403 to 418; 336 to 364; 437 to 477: 0.42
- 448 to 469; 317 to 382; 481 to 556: -0.10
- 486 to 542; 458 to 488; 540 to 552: 0.07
